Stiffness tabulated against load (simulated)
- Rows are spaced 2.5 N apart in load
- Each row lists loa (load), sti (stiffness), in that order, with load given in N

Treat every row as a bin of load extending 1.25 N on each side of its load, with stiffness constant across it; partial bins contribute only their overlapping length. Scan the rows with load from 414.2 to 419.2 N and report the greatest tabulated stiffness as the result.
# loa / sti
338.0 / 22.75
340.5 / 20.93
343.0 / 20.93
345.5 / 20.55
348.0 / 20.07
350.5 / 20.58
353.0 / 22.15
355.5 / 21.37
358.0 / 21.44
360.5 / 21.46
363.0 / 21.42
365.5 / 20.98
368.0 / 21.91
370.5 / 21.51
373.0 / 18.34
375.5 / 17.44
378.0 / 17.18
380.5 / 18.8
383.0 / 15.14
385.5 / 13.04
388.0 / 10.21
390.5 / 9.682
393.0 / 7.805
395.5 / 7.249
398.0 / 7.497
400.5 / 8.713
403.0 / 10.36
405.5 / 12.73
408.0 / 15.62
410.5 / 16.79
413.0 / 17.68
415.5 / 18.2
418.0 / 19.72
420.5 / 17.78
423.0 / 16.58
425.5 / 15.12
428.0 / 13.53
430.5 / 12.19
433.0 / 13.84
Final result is 19.72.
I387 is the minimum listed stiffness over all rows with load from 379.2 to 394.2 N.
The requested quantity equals 7.805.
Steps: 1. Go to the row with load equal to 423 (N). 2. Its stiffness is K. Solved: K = 16.58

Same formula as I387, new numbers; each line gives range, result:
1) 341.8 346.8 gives 20.55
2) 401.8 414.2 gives 10.36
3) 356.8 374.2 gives 18.34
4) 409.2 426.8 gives 15.12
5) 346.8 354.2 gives 20.07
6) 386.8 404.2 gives 7.249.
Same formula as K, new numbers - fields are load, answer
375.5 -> 17.44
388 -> 10.21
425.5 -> 15.12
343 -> 20.93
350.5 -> 20.58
